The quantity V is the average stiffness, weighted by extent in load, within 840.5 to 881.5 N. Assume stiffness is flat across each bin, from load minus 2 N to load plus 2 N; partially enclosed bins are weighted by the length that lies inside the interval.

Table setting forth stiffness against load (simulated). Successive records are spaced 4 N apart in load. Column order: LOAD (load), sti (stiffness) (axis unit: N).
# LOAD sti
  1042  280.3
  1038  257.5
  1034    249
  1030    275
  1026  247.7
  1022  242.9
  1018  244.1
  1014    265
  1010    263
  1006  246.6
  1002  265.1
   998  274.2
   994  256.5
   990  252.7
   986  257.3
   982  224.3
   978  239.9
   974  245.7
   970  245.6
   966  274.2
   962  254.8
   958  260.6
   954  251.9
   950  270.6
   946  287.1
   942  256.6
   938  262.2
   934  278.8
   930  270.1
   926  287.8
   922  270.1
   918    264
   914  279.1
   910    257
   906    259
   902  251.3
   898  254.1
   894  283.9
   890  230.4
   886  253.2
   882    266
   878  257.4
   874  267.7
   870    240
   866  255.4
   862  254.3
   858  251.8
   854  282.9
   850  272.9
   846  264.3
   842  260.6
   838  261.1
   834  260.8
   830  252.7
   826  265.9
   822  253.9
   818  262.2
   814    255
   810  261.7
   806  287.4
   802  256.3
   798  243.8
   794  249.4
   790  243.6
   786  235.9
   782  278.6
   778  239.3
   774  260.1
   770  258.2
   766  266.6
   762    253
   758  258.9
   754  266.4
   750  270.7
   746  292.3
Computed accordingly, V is 261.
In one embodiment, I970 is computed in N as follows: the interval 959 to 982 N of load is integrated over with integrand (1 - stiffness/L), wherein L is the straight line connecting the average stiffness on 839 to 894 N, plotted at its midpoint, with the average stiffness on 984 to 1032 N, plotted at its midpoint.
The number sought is 0.7 N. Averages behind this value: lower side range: 259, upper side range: 258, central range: 250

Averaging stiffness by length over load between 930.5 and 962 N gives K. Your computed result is 266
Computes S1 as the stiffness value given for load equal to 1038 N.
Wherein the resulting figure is 257.5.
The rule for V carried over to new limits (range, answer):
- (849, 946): 263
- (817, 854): 263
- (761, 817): 257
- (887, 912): 256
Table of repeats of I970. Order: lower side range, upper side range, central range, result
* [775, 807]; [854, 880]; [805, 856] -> -1.8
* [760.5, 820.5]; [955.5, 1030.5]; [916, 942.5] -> -1.6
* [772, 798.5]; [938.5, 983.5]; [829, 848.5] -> -0.7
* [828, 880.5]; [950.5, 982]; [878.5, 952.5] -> -2.8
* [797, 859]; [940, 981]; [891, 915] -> -0.2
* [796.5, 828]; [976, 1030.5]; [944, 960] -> -0.8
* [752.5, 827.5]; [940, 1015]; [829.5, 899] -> -0.6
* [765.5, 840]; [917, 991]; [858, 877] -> 0.3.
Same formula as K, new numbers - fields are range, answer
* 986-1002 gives 261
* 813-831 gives 258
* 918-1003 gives 261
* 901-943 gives 268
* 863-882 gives 256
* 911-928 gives 274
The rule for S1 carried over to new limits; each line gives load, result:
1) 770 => 258.2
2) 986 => 257.3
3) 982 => 224.3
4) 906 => 259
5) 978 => 239.9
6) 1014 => 265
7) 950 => 270.6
